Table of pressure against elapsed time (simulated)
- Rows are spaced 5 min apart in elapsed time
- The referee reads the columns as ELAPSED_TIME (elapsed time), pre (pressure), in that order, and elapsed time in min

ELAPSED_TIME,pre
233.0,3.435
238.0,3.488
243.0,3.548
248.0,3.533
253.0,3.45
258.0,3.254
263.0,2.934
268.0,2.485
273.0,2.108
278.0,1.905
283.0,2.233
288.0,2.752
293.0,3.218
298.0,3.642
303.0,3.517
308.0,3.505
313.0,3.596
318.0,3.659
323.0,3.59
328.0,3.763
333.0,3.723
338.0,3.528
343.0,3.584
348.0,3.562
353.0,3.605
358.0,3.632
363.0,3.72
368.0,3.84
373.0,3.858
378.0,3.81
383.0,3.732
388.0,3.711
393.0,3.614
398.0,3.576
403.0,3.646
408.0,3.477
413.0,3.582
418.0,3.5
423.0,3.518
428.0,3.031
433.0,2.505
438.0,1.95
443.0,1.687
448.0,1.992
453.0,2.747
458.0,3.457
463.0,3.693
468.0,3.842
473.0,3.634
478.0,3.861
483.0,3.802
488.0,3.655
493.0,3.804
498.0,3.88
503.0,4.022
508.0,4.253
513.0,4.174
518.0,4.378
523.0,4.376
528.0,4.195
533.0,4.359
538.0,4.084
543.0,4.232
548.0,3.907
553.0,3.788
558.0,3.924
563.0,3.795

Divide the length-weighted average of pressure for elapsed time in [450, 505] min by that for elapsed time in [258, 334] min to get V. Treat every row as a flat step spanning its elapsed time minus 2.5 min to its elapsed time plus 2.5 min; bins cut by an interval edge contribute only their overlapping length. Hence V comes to 1.2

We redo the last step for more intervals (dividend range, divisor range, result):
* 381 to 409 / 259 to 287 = 1.51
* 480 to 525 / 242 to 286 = 1.44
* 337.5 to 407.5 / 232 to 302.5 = 1.22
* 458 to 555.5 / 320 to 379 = 1.08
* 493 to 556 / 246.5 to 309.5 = 1.40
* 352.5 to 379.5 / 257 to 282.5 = 1.52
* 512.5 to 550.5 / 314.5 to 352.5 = 1.16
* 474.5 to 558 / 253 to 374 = 1.23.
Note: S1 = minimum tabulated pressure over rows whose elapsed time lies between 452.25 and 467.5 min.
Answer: 2.747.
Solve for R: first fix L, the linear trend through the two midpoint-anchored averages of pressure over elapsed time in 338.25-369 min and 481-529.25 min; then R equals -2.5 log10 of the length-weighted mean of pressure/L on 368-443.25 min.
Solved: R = 0.13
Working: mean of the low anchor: 3.64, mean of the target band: 3.35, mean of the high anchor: 4.05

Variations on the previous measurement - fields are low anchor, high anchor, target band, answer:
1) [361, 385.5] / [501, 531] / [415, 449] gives 0.443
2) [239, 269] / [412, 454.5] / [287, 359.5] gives -0.168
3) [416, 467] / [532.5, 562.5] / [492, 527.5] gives -0.155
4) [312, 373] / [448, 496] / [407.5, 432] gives 0.069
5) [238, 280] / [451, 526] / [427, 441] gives 0.445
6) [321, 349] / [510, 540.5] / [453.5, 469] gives 0.150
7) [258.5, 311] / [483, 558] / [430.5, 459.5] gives 0.486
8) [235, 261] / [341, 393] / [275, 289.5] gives 0.482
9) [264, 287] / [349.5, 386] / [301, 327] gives -0.238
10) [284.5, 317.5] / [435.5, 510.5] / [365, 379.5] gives -0.145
